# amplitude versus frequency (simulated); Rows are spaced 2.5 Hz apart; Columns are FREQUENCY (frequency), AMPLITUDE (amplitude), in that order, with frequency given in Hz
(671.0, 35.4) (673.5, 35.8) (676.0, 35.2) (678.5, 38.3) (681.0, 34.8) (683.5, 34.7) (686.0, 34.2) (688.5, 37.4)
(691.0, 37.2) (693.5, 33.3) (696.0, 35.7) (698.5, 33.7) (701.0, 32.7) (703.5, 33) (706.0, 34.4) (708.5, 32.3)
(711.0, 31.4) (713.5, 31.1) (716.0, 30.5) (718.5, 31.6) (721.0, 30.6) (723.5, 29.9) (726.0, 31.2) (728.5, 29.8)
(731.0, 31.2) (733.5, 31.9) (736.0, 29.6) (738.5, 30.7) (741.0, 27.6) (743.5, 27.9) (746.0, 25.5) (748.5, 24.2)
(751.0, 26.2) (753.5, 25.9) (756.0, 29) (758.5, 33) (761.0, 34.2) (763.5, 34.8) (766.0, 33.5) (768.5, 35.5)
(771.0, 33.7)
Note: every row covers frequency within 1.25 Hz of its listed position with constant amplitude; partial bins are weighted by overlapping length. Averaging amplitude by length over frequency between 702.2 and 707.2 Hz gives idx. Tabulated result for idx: 33.7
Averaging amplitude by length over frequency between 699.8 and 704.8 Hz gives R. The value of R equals 32.9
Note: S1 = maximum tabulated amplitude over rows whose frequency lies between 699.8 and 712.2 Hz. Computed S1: 34.4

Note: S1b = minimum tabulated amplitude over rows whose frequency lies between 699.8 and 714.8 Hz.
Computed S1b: 31.1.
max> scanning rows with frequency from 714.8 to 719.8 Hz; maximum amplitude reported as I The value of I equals 31.6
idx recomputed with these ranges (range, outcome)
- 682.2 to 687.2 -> 34.5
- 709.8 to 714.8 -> 31.2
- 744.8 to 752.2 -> 25.3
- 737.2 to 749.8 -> 27.2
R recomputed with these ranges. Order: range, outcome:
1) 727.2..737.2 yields 30.6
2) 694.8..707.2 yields 33.9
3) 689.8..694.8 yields 35.2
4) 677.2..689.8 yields 35.9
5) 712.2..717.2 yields 30.8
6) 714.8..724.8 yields 30.7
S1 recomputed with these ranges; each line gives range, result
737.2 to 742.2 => 30.7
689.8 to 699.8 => 37.2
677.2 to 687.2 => 38.3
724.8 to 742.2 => 31.9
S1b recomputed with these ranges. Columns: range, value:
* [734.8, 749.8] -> 24.2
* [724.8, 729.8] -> 29.8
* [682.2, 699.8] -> 33.3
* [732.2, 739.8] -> 29.6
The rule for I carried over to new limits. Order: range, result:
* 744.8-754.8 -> 26.2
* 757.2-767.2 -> 34.8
